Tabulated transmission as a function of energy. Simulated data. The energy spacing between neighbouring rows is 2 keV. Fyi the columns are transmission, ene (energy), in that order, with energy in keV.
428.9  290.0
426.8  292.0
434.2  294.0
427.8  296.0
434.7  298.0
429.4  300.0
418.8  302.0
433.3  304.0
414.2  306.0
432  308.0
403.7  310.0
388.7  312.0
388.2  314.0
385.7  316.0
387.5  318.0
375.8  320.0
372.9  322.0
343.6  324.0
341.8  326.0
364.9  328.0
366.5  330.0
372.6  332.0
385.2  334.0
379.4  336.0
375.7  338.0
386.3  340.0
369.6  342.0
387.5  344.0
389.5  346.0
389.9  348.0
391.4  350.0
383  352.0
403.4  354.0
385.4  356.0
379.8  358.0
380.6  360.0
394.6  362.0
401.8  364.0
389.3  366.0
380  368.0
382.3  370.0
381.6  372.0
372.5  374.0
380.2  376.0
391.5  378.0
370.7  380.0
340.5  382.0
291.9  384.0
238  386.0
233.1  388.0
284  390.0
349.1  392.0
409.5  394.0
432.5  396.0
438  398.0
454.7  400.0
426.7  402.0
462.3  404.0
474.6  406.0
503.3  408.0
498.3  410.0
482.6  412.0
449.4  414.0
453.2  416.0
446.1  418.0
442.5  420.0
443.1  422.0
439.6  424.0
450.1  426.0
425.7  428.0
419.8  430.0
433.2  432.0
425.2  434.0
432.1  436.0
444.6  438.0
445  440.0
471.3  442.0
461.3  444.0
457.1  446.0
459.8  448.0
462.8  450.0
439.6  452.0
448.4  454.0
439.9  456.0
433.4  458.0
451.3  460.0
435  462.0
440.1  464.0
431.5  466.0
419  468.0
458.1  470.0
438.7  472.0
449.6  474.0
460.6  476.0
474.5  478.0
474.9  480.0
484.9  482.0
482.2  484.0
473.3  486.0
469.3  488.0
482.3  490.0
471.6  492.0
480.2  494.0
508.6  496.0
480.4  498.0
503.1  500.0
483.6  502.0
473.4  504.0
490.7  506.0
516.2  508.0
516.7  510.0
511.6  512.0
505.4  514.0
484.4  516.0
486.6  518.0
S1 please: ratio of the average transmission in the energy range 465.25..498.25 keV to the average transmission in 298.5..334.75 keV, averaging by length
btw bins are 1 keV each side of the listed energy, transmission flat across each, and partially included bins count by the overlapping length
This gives 1.20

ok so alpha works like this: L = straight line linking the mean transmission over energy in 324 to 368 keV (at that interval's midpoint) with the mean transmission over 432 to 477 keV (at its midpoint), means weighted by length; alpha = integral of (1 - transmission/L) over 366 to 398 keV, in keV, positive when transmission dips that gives 3.9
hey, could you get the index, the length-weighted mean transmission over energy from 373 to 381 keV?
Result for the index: 379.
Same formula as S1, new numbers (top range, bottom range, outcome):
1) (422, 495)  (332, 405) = 1.20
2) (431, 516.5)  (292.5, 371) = 1.19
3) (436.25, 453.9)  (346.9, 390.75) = 1.25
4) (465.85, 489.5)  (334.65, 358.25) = 1.20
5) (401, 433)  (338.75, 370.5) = 1.17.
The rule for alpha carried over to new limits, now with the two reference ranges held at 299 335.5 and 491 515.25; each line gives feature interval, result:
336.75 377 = 2.6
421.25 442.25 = 0.8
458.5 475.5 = 1.2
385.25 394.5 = 2.8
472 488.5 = 0.4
